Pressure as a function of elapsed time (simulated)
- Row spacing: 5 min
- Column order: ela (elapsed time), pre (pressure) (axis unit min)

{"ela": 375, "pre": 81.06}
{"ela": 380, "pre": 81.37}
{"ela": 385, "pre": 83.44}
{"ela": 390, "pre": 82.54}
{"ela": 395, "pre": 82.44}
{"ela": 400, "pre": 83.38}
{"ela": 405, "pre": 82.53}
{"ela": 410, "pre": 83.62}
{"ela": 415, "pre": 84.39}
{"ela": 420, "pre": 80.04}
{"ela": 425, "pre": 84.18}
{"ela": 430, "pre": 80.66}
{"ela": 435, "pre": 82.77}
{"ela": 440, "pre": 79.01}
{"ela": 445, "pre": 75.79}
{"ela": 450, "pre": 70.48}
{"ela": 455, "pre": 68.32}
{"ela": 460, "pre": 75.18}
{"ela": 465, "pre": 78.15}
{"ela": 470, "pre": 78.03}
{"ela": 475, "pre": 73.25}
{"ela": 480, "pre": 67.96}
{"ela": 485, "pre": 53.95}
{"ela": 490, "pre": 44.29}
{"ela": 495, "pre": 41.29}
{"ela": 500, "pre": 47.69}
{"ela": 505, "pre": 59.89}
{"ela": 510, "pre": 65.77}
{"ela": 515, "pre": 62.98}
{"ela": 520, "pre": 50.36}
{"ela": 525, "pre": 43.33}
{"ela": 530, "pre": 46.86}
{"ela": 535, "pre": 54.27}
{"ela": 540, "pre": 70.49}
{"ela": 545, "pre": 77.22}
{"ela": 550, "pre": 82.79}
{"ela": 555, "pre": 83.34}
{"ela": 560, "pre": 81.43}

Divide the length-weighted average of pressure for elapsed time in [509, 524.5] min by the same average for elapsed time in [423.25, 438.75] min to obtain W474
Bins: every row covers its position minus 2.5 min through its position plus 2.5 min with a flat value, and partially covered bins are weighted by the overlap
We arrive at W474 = 0.69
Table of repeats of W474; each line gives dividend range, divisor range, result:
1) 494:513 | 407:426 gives 0.66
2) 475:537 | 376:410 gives 0.65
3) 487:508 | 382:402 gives 0.59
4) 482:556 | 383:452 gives 0.72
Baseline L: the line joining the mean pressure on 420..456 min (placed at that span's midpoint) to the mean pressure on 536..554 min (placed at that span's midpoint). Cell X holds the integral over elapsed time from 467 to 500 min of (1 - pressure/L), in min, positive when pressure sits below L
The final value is 7.6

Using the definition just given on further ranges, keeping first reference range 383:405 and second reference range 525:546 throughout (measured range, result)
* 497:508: 1.82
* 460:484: -1.18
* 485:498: 4.17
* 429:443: -0.90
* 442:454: 0.16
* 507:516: -0.20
